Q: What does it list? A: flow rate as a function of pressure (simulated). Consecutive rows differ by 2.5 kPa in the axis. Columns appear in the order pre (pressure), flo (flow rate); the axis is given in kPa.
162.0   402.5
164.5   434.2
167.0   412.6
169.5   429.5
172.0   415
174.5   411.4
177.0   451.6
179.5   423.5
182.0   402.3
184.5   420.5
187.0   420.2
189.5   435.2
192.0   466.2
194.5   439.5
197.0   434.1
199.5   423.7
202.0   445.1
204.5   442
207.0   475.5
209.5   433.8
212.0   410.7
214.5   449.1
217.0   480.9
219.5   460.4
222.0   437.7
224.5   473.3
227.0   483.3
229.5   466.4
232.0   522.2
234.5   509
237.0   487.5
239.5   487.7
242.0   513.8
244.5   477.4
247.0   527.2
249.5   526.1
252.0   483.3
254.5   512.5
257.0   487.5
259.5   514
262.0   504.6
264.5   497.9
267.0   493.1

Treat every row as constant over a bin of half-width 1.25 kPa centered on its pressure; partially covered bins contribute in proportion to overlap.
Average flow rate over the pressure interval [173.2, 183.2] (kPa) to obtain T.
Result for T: 422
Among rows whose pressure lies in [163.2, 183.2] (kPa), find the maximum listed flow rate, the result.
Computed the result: 451.6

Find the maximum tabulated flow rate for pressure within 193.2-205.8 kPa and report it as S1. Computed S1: 445.1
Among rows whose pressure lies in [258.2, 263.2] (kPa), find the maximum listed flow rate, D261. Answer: 514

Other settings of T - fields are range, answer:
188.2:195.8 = 447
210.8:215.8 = 431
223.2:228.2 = 478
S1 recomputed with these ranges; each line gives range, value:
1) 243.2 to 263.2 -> 527.2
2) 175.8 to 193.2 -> 466.2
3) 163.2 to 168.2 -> 434.2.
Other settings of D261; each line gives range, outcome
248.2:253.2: 526.1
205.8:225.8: 480.9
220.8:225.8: 473.3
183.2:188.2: 420.5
